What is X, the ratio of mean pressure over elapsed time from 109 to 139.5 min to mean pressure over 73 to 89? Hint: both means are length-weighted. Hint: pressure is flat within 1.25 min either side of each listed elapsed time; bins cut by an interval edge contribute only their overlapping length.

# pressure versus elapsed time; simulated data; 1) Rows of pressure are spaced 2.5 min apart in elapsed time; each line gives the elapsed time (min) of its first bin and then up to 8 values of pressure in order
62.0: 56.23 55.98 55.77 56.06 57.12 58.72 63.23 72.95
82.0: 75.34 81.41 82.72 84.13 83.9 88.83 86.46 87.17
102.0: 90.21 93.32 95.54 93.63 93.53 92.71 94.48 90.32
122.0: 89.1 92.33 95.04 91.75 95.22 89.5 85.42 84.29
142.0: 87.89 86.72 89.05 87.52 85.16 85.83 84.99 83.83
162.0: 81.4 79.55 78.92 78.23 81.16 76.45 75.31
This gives 1.3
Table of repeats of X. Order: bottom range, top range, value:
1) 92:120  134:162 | 0.94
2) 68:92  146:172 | 1.18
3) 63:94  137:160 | 1.24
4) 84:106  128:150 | 1.02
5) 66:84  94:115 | 1.44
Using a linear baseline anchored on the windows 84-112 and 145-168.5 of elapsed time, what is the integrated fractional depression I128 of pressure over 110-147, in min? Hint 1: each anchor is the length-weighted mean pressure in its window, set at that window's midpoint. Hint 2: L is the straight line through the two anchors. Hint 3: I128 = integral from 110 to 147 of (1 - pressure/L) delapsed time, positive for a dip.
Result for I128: -1.9 min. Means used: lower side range 88.4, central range 90.6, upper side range 84.1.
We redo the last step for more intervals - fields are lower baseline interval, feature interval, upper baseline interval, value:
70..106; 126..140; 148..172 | -1.6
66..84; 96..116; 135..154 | -4.8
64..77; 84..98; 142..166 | -4.5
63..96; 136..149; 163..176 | -1.8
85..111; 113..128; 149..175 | -1.1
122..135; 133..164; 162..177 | 0.0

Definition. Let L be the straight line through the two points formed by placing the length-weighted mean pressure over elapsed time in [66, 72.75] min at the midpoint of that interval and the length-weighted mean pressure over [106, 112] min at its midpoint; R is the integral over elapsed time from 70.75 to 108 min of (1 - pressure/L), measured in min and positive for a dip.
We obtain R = -2.2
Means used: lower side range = 56.3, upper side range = 94.3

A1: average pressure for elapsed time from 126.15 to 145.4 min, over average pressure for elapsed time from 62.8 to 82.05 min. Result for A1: 1.5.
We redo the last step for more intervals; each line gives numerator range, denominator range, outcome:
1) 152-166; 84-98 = 0.98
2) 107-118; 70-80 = 1.52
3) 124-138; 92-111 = 1.01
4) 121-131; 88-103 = 1.06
